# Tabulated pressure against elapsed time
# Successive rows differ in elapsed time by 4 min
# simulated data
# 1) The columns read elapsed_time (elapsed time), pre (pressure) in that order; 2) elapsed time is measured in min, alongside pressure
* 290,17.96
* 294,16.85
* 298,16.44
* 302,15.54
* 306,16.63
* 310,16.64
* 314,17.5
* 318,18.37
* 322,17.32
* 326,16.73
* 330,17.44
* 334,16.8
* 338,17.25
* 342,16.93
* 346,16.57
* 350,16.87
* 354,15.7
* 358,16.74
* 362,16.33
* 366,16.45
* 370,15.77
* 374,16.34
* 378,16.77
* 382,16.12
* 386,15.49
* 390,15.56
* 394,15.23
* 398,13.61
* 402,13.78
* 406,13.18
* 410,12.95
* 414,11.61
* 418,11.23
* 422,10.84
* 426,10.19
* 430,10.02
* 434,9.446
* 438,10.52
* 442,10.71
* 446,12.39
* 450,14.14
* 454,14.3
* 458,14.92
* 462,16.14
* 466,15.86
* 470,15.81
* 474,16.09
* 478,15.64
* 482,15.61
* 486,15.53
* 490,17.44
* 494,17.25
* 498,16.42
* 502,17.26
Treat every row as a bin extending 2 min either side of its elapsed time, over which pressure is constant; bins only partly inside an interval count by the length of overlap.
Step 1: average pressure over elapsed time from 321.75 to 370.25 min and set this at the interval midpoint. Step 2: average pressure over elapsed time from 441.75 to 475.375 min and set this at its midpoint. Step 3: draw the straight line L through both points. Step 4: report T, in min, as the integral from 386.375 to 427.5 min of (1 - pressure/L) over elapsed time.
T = 7.0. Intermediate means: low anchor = 16.7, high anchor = 14.7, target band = 13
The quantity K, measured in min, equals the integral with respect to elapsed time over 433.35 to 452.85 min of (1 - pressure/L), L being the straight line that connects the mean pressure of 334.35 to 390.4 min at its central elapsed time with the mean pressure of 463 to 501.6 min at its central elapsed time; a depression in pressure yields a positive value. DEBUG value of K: 5.48 min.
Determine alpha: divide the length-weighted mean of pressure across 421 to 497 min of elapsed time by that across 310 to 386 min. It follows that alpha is 0.83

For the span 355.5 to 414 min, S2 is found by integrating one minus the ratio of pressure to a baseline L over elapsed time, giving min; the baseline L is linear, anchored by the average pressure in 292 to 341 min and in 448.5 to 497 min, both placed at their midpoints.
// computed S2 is 4.5 min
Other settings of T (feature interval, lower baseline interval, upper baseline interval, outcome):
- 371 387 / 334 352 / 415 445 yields -2.2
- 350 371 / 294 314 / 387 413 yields -1.7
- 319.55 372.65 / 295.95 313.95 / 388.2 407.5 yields -4.1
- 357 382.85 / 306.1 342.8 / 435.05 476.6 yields -0.4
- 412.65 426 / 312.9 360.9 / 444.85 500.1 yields 4.2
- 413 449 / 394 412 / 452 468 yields 8.9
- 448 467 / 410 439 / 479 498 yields -1.9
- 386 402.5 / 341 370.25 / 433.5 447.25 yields -1.0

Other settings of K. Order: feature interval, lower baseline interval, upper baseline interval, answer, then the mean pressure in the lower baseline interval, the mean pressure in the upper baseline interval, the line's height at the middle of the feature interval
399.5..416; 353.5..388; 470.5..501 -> 3.4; 16.2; 16.3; 16.2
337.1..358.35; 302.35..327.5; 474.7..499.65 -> 0.4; 17.1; 16.3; 16.9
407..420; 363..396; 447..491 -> 3.1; 16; 15.5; 15.8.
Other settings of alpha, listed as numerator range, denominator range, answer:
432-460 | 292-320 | 0.73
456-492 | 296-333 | 0.94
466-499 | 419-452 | 1.47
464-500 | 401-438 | 1.42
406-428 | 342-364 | 0.70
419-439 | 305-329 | 0.59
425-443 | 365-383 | 0.62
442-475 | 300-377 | 0.88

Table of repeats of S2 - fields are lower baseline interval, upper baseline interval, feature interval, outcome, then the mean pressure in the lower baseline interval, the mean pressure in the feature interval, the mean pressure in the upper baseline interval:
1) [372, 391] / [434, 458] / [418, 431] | 3.0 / 16.1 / 10.5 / 12.4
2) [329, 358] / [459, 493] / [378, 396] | 0.9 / 16.8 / 15.7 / 16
